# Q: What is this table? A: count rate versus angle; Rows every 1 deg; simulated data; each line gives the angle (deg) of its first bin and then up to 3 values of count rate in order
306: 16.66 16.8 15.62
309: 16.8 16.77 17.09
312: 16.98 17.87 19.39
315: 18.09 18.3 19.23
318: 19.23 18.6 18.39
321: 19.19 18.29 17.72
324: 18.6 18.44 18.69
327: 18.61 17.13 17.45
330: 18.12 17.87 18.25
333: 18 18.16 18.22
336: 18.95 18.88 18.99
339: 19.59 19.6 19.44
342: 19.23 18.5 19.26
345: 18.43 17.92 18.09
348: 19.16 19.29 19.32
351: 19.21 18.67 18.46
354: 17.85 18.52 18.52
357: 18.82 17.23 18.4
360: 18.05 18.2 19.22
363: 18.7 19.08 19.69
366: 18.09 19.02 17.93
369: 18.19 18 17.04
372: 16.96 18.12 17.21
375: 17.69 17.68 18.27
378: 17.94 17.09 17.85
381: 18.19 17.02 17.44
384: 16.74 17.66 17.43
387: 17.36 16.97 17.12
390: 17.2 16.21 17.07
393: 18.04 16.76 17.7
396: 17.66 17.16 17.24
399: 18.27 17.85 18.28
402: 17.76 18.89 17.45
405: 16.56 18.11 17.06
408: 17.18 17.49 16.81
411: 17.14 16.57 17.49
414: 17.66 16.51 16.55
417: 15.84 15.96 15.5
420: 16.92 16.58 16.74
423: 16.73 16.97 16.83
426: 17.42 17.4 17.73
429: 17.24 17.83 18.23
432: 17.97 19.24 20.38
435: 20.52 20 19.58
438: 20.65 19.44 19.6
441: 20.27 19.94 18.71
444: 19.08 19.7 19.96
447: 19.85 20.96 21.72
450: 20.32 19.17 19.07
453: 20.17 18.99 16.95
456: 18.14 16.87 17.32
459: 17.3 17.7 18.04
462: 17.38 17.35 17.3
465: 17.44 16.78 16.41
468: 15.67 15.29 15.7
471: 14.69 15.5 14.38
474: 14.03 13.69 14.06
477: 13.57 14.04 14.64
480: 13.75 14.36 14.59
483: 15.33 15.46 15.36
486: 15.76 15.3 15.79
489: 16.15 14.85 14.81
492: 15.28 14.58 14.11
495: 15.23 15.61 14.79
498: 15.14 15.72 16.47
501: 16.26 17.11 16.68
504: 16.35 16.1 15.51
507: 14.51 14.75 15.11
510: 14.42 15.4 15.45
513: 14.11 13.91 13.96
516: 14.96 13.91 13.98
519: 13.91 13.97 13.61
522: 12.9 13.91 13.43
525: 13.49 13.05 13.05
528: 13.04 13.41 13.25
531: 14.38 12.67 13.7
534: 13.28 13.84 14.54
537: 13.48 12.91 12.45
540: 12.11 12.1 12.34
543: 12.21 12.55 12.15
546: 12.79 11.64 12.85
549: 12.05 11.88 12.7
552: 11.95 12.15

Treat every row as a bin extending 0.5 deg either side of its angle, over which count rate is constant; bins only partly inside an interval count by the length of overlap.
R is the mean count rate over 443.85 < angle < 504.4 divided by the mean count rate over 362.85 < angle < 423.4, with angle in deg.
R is 0.9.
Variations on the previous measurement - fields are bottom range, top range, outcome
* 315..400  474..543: 0.79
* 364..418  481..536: 0.84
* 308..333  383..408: 0.96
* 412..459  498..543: 0.77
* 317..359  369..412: 0.94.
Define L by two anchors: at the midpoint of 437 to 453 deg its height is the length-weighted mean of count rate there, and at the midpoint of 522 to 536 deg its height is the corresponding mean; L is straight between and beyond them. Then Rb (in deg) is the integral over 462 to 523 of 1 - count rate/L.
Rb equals 4.0 deg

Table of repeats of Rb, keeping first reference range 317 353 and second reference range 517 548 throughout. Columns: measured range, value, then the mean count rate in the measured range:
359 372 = -0.4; 18.4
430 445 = -3.5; 19.5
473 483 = 0.3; 14.2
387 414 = -0.9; 17.4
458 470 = -1.5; 16.9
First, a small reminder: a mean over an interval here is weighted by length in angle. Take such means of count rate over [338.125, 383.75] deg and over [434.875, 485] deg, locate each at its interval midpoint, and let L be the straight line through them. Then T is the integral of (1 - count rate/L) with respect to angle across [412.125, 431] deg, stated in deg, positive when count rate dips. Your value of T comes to 0.90 deg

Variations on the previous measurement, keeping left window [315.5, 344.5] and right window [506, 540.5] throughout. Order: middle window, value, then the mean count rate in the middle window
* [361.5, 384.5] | -0.57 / 18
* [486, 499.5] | -0.59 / 15.2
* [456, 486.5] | -1.19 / 15.7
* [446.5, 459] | -2.81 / 19.1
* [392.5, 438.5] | -3.24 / 17.6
